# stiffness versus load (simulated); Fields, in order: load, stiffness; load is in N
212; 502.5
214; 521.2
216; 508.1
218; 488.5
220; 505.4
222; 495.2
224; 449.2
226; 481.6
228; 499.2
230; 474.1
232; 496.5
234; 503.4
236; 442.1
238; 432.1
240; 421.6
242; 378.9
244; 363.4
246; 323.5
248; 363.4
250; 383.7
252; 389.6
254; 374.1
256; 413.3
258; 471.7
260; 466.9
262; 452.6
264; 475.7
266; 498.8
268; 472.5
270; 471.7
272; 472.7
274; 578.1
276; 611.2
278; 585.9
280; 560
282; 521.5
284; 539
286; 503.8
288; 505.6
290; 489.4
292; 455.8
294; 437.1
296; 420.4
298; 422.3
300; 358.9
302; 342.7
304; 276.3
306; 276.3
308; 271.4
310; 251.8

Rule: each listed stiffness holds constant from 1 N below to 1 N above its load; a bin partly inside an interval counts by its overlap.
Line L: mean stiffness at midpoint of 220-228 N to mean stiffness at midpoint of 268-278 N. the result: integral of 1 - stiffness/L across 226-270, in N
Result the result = 6.2 N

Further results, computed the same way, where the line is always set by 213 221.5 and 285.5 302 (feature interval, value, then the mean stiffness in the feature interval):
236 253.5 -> 3.5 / 385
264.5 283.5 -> -3.0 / 529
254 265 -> 0.5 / 449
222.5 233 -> 0.3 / 481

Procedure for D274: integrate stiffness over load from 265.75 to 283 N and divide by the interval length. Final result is 532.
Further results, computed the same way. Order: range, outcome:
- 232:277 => 445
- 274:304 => 479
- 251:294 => 490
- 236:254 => 385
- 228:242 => 458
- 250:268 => 441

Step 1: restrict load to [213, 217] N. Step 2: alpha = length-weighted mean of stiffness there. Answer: 515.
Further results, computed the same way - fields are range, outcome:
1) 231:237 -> 481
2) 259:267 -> 474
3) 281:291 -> 512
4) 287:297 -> 462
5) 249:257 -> 390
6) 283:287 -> 521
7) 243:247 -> 343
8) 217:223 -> 496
